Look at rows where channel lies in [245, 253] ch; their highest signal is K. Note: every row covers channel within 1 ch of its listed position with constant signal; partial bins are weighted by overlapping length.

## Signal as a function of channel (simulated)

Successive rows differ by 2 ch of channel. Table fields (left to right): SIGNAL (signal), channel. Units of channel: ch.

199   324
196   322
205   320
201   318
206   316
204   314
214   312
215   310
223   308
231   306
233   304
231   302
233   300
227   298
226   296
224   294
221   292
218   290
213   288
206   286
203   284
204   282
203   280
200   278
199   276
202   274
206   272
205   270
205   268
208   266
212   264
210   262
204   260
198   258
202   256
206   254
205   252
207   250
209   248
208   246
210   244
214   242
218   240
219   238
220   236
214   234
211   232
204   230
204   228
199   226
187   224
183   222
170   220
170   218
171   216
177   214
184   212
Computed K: 209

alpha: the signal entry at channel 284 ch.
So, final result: 203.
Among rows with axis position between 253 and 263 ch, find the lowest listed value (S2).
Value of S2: 198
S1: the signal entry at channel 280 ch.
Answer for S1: 203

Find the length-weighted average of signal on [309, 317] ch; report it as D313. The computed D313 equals 210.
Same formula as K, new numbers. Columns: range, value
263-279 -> 212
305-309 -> 231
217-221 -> 170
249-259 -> 207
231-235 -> 214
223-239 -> 220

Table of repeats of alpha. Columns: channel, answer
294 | 224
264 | 212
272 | 206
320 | 205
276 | 199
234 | 214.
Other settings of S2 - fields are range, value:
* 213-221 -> 170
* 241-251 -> 207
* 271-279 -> 199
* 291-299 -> 221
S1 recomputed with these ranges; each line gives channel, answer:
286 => 206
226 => 199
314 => 204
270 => 205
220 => 170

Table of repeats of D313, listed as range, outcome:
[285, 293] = 214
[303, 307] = 232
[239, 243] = 216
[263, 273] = 207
